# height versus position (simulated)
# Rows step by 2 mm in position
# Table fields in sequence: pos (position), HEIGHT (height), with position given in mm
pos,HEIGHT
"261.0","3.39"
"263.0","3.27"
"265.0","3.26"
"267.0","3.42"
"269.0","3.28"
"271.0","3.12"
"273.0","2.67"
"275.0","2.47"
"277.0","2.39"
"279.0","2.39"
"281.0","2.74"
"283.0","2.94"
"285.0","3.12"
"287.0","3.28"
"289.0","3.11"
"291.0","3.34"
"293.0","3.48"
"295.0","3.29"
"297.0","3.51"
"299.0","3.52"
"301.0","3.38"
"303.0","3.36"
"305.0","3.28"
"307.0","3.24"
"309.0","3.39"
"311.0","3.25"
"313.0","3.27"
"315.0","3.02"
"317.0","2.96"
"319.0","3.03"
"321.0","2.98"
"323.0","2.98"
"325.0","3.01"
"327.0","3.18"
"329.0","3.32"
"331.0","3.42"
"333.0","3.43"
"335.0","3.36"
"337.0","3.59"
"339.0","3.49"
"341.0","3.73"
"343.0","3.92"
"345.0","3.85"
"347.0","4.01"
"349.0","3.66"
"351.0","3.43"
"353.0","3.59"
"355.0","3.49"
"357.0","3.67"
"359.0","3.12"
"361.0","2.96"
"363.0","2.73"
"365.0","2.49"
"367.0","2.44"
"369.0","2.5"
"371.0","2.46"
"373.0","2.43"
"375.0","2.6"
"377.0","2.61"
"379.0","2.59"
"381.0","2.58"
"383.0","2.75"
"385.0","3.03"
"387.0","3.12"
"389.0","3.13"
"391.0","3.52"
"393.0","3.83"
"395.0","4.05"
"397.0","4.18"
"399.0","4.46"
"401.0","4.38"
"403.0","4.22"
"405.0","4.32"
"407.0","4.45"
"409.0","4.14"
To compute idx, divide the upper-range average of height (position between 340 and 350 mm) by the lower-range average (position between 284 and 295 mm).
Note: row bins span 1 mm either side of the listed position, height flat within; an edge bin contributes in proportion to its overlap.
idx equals 1.17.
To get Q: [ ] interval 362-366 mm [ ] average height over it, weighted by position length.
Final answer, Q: 2.61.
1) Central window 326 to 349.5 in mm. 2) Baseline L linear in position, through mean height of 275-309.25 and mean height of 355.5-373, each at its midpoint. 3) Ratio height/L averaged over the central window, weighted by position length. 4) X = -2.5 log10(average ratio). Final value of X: -0.22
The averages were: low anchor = 3.14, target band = 3.58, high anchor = 2.8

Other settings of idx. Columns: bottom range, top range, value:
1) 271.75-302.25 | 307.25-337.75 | 1.05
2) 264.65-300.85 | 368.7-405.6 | 1.07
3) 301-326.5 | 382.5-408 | 1.21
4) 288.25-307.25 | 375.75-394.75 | 0.91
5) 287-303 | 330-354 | 1.08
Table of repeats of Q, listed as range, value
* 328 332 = 3.37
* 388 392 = 3.33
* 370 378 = 2.53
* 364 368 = 2.46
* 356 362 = 3.25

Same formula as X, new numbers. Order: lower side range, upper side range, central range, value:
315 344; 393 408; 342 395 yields 0.22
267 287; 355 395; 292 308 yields -0.18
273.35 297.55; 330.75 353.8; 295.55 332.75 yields 0.02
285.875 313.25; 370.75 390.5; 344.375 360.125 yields -0.21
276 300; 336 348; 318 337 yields 0.12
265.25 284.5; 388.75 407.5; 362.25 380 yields 0.44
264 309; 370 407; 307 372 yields 0.00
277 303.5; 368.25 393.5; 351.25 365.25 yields -0.10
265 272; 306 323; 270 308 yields 0.04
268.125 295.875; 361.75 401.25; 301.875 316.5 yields -0.09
